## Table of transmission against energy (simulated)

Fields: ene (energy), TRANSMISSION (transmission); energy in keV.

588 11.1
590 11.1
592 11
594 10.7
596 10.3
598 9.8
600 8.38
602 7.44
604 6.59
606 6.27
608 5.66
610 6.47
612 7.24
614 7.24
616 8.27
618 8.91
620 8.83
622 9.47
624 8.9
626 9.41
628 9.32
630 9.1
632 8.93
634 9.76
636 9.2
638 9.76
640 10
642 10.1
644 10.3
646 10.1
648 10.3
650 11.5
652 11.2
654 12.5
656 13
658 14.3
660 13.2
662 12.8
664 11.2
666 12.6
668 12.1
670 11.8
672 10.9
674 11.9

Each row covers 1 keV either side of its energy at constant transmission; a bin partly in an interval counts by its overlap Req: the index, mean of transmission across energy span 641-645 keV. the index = 10.2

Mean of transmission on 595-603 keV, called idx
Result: 8.98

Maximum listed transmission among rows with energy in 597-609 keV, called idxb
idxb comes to 9.8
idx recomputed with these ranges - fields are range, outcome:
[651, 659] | 12.8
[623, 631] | 9.18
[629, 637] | 9.25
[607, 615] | 6.65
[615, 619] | 8.59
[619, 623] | 9.15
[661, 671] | 12.1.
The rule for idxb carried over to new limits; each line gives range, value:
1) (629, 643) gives 10.1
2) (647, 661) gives 14.3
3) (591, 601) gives 11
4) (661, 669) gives 12.8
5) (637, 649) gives 10.3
